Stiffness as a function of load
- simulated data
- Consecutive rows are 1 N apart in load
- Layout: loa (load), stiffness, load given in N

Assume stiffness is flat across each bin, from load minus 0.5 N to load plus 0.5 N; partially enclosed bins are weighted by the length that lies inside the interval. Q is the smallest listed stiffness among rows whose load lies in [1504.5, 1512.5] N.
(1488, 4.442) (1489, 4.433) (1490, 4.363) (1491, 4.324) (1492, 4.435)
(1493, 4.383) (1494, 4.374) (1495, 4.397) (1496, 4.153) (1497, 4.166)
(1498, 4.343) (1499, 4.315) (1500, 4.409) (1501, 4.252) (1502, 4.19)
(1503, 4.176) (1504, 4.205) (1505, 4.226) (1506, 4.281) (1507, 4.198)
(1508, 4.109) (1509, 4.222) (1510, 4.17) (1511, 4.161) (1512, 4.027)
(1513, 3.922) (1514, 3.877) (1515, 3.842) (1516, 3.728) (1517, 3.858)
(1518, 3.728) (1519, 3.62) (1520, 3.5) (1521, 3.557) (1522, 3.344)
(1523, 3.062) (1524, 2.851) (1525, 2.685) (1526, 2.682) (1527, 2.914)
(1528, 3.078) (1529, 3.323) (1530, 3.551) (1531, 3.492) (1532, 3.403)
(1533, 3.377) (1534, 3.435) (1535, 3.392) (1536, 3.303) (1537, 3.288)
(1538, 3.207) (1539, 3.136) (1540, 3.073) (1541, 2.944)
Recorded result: 4.027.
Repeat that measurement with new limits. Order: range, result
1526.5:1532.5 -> 2.914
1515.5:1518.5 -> 3.728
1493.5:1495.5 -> 4.374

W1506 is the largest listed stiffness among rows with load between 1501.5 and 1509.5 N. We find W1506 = 4.281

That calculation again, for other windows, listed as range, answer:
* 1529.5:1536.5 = 3.551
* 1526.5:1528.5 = 3.078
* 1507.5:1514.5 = 4.222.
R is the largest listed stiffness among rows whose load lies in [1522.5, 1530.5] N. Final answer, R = 3.551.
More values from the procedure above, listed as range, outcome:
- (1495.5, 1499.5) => 4.343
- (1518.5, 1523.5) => 3.62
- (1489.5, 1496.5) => 4.435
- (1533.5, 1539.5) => 3.435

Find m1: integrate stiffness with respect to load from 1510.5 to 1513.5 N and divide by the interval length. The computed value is 4.04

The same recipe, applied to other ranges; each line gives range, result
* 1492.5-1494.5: 4.38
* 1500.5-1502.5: 4.22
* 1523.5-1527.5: 2.78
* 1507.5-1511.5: 4.17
